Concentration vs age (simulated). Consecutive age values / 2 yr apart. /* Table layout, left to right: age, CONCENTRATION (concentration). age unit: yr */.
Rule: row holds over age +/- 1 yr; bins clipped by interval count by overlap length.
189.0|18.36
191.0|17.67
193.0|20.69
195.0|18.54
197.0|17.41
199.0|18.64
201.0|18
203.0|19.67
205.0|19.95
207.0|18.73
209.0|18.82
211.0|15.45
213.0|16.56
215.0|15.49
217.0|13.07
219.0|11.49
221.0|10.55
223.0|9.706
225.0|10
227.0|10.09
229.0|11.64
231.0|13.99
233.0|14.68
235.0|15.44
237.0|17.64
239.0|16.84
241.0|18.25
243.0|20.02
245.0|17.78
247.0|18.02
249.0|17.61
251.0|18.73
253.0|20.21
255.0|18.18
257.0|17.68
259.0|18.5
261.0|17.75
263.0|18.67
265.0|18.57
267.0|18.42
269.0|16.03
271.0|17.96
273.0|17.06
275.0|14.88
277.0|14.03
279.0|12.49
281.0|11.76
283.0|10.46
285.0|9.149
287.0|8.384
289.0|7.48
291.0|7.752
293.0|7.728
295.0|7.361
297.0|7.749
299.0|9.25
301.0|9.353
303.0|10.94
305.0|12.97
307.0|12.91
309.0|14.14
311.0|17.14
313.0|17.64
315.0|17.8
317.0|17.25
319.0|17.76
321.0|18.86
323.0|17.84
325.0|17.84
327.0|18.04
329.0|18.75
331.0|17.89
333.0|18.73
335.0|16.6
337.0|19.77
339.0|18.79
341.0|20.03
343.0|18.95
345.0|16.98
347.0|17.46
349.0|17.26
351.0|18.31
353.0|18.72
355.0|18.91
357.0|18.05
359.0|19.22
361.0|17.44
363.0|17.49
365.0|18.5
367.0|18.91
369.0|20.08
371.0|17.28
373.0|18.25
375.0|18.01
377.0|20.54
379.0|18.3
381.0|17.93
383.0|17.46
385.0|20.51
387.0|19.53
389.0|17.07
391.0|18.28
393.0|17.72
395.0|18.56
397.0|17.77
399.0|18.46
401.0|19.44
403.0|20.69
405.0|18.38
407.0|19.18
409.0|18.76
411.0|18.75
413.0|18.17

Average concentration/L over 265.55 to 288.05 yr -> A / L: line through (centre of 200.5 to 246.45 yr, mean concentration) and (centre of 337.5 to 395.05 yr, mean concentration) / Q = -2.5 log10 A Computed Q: 0.20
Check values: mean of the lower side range 15.4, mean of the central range 13.8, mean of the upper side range 18.4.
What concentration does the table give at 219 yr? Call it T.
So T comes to 11.49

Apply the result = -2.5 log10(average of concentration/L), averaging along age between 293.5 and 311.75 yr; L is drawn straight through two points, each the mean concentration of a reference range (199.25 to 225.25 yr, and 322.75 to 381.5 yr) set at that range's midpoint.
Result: 0.48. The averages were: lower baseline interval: 15.4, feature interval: 11.1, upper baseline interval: 18.4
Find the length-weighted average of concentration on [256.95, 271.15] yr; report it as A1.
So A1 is 18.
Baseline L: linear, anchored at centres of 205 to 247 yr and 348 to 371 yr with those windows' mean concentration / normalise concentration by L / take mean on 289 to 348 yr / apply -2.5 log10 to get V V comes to 0.15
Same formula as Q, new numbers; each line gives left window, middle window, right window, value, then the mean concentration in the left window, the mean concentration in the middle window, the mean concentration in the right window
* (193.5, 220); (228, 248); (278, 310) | -0.14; 17.1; 16.4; 9.99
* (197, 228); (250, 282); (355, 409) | -0.05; 15.2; 16.9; 18.6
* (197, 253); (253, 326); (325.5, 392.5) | 0.20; 15.9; 14.2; 18.4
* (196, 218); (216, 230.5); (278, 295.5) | 0.39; 17.4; 11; 9.23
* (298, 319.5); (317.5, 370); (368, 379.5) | -0.11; 14.2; 18.3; 18.8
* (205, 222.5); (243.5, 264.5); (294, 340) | -0.20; 15.1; 18.4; 15.5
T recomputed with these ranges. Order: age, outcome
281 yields 11.76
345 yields 16.98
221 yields 10.55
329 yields 18.75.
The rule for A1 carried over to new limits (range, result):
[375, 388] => 19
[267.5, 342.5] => 14.4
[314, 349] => 18.2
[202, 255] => 15.8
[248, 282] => 17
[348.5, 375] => 18.3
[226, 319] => 14.6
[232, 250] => 17.4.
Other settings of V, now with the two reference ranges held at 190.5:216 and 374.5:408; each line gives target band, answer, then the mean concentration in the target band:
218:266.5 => 0.15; 15.9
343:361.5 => 0.03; 18.1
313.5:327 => 0.04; 17.9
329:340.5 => 0.00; 18.5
